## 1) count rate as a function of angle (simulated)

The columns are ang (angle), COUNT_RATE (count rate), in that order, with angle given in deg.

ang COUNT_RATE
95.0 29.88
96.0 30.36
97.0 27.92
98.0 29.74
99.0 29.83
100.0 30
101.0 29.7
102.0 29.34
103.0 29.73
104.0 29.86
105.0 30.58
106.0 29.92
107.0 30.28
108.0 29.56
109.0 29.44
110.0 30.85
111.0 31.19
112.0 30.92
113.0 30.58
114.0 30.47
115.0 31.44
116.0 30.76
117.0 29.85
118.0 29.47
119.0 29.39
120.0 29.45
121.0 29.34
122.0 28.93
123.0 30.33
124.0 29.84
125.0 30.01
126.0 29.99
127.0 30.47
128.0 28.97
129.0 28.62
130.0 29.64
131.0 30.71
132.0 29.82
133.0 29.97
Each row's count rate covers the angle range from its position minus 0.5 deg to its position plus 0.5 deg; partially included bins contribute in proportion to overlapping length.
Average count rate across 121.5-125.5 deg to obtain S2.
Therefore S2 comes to 29.8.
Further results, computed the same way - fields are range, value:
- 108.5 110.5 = 30.1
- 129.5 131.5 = 30.2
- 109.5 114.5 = 30.8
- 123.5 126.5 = 29.9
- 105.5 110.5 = 30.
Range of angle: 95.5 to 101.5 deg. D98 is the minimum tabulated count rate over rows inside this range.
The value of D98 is 27.92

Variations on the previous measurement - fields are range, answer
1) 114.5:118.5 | 29.47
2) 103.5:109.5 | 29.44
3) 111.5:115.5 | 30.47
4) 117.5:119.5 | 29.39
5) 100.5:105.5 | 29.34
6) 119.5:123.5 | 28.93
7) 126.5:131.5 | 28.62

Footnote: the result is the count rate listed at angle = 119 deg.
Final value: 29.39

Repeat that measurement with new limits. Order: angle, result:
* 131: 30.71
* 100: 30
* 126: 29.99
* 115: 31.44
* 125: 30.01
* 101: 29.7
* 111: 31.19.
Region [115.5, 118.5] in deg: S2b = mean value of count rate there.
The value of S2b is 30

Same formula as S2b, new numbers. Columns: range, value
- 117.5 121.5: 29.4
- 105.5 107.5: 30.1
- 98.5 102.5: 29.7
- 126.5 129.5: 29.4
